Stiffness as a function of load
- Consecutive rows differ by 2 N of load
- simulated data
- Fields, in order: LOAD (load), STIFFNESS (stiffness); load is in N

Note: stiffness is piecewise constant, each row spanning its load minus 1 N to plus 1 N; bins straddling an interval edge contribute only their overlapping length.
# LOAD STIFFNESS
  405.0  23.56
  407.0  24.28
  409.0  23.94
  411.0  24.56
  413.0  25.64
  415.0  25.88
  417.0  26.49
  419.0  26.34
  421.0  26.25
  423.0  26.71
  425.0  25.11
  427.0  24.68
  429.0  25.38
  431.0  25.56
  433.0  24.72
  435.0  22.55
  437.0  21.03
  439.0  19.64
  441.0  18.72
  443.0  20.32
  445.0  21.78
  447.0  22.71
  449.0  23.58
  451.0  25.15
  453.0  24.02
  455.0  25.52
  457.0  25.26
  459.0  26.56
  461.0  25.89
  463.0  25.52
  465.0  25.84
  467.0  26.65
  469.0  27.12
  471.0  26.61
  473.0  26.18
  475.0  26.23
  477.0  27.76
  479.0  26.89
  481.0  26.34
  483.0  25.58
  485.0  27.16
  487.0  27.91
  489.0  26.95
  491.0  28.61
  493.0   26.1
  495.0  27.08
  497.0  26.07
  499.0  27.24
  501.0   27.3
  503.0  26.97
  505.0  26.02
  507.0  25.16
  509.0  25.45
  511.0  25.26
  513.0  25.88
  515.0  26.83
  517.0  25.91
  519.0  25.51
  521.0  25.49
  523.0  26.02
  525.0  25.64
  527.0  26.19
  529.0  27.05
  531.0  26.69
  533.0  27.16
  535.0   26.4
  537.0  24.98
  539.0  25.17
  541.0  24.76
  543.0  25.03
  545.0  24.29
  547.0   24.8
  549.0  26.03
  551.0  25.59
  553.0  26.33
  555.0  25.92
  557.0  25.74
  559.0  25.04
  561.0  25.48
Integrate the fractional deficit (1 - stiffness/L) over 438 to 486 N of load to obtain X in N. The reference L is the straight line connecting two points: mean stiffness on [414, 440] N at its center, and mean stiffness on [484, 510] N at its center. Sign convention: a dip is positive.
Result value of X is 1.6 N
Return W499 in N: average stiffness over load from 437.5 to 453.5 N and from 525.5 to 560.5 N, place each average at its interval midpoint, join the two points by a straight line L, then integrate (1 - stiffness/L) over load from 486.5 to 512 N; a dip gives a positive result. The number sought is -2.8 N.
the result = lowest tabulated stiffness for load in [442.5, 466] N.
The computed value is 20.32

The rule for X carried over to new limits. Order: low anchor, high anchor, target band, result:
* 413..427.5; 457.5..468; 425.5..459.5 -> 3.5 N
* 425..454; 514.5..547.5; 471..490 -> -2.0 N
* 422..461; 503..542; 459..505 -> -3.6 N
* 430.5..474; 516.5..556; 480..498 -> -1.5 N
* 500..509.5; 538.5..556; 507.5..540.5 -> -0.2 N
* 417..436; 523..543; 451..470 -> -0.2 N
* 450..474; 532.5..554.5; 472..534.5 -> -2.0 N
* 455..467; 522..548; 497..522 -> -0.3 N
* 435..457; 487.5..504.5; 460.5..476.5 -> -1.2 N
